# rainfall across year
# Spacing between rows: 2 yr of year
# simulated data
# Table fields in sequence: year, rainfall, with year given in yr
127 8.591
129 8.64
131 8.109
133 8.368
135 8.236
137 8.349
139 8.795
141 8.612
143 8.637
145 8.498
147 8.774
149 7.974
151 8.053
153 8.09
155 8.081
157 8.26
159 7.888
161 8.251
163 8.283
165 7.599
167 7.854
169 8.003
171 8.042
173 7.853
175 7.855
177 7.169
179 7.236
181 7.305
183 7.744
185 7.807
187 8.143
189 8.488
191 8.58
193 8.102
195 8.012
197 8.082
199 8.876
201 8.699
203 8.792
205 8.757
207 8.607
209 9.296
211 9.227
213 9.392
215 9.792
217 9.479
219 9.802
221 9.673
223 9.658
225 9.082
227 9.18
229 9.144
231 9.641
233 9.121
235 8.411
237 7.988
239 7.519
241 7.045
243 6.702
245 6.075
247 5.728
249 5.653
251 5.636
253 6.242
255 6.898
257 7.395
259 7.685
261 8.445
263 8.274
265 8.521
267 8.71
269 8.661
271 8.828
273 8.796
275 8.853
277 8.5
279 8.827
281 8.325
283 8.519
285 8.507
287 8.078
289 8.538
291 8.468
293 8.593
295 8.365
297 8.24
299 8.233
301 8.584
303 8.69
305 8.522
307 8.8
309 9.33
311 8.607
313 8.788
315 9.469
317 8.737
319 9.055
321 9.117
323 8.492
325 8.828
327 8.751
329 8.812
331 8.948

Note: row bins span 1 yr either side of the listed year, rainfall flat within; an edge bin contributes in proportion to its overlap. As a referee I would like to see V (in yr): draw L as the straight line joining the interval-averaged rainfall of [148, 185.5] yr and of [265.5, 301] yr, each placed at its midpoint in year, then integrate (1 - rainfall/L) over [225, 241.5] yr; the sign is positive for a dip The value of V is -0.7 yr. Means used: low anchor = 7.86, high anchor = 8.53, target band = 8.59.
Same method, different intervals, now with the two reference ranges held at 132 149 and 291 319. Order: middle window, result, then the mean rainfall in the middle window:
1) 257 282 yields 0.5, 8.49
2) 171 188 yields 1.8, 7.66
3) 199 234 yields -2.7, 9.24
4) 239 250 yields 2.9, 6.36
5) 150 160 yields 0.5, 8.07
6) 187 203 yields 0.3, 8.41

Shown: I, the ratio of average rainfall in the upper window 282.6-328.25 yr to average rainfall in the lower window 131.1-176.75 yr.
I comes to 1.1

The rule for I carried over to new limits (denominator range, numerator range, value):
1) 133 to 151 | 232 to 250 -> 0.84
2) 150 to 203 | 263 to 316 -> 1.07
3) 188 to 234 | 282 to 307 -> 0.94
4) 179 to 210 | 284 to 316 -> 1.04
